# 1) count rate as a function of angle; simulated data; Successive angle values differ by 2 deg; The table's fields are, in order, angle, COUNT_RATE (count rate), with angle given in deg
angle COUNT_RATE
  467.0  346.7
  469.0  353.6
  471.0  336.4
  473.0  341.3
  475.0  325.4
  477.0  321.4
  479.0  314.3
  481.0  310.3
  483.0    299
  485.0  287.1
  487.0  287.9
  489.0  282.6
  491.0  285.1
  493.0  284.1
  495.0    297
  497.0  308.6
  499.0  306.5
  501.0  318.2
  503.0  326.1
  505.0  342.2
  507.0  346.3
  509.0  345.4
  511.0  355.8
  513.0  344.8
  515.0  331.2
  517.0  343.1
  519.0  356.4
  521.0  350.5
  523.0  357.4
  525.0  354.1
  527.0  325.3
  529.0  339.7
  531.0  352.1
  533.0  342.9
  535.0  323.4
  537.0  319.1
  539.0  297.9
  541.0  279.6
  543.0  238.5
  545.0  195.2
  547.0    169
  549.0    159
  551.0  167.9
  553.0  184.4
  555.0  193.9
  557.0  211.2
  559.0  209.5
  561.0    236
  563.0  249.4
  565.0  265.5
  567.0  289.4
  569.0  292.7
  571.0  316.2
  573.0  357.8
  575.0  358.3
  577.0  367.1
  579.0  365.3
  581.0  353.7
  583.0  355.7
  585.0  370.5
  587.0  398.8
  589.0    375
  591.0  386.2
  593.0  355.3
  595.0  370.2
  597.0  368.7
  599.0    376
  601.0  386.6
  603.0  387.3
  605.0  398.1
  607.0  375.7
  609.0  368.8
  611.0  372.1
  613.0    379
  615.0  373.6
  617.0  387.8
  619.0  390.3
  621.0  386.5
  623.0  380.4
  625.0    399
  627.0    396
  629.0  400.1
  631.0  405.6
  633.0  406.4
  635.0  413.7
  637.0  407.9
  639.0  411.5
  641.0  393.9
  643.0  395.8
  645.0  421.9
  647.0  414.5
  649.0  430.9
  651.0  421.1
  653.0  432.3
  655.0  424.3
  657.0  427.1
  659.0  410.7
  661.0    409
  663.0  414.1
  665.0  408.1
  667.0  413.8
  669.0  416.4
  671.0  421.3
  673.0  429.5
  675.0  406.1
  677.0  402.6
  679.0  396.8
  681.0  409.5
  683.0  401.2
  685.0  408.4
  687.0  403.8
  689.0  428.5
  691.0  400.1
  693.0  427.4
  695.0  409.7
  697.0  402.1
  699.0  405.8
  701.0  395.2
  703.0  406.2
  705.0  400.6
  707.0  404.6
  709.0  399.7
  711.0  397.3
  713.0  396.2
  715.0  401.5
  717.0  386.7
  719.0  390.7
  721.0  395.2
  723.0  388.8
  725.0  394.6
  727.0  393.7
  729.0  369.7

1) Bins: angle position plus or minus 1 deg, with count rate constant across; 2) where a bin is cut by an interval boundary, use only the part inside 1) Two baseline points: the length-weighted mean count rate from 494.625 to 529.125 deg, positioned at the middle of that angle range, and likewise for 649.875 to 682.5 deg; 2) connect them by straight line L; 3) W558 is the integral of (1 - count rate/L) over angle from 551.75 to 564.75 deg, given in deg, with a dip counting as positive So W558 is 5.2 deg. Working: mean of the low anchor 337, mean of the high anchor 415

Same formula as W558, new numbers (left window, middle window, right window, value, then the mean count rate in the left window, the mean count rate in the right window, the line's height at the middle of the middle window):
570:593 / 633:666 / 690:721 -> -2.6 deg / 364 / 401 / 384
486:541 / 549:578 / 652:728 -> 7.4 deg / 326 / 407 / 349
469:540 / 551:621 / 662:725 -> 5.1 deg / 325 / 405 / 360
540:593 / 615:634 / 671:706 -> -2.8 deg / 284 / 408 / 343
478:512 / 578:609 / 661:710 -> -1.1 deg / 312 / 409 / 362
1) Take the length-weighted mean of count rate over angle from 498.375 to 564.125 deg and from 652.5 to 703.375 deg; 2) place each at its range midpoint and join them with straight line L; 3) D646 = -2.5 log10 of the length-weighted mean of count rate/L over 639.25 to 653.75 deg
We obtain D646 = -0.08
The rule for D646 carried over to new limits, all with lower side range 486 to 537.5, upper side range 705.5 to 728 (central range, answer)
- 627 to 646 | -0.103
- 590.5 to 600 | -0.045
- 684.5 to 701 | -0.061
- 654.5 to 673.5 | -0.106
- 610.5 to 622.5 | -0.057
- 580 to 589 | -0.055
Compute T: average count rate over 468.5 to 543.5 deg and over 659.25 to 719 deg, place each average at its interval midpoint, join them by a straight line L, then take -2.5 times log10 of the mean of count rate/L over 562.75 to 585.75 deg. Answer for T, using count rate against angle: 0.07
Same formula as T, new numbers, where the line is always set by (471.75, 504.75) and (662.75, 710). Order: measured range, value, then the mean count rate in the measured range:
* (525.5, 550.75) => 0.20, 277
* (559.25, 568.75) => 0.32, 259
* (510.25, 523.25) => -0.08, 348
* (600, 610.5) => -0.05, 383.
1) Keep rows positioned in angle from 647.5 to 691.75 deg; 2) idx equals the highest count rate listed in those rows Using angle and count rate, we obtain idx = 432.3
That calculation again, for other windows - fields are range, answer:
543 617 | 398.8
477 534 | 357.4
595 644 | 413.7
